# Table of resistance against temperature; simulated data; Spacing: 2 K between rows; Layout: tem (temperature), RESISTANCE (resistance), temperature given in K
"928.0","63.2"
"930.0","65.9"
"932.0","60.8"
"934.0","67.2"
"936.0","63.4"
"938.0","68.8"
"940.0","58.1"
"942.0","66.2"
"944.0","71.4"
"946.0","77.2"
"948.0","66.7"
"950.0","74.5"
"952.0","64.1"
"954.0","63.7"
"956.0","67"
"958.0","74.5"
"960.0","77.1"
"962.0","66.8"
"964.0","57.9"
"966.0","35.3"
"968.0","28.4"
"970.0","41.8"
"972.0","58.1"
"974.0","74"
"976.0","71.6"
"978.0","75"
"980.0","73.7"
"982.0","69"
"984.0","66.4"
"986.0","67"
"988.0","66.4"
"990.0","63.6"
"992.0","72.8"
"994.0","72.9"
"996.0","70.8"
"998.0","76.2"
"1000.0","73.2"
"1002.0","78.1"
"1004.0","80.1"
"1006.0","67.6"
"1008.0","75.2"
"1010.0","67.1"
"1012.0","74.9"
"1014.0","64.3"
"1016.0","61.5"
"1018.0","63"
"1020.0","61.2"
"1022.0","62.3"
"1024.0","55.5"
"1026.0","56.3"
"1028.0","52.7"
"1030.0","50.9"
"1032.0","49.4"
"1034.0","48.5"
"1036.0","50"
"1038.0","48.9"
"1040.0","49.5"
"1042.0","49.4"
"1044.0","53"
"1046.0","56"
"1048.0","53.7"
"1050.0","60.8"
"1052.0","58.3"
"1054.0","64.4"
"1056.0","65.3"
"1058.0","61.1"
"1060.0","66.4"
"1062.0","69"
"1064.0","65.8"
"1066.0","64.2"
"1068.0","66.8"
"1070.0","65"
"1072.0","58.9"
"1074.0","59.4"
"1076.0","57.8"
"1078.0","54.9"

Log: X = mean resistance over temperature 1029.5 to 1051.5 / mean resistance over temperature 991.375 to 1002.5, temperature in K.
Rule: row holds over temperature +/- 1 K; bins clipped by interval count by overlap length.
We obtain 0.70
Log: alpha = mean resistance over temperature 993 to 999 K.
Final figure 73.3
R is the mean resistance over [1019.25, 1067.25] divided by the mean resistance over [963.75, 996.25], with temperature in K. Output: 0.91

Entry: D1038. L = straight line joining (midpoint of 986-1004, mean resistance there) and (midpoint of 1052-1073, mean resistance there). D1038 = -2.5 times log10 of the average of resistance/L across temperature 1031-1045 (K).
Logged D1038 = 0.32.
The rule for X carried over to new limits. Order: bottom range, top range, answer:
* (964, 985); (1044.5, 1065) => 1.04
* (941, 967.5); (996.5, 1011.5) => 1.13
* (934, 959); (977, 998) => 1.03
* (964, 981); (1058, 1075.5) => 1.12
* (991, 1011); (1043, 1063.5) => 0.83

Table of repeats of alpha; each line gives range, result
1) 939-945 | 65.2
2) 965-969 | 31.8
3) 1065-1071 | 65.3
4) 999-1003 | 75.7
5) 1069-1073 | 62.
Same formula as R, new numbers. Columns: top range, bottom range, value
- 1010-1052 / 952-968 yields 0.92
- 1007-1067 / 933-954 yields 0.88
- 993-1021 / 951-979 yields 1.15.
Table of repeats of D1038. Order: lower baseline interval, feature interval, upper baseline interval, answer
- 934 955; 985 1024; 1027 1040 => -0.23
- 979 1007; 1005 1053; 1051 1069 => 0.17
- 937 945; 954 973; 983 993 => 0.18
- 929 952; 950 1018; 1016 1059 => -0.08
